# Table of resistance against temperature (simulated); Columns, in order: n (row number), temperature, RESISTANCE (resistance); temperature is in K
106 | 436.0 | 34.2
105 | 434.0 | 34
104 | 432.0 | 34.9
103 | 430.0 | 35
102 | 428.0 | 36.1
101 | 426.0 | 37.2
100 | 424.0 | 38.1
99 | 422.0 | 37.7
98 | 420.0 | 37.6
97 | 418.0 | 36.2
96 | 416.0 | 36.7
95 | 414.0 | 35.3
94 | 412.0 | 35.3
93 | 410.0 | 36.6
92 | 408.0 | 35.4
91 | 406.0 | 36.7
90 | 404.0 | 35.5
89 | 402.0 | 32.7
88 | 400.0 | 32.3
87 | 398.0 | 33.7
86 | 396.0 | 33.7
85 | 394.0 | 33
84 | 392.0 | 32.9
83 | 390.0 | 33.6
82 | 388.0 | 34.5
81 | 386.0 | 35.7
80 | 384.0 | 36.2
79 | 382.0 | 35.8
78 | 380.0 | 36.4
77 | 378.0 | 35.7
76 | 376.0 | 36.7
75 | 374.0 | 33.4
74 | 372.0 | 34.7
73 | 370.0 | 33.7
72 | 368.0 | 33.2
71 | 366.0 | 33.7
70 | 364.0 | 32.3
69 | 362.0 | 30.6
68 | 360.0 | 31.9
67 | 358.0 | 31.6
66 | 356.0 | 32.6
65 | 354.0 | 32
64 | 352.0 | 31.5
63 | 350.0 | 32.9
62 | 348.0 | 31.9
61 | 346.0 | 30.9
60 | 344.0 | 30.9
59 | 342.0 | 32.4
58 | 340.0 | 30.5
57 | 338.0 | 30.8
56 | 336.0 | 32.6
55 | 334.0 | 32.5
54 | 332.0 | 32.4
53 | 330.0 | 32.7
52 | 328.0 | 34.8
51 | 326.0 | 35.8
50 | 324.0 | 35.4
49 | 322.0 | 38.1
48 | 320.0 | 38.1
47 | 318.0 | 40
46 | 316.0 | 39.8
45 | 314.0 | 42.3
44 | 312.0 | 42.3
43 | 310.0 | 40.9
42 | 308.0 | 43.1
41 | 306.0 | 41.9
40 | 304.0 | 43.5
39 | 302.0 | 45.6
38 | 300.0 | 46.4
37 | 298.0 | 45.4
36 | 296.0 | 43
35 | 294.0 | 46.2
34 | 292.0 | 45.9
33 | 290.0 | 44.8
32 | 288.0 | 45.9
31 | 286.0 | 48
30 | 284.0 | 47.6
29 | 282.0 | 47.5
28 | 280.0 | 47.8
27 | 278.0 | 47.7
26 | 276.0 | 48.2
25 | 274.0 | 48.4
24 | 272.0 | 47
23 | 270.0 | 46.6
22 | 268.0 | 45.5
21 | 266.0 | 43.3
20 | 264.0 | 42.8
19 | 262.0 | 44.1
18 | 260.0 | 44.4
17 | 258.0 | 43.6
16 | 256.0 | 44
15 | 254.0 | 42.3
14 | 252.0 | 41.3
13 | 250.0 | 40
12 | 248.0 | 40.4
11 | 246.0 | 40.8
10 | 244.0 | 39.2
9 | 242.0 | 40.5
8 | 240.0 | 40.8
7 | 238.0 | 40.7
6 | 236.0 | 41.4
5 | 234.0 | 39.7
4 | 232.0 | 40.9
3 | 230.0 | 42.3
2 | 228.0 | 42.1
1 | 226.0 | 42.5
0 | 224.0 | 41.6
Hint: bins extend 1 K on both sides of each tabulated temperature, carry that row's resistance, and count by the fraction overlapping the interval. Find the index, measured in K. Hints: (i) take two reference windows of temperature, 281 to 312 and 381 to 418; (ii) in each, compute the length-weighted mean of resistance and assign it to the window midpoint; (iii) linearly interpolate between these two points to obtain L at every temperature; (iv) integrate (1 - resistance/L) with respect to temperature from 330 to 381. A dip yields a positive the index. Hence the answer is 8.3 K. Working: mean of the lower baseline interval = 45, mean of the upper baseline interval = 34.8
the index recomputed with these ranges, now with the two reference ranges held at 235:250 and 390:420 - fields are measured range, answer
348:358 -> 1.2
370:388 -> 0.1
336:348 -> 1.9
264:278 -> -2.4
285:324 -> -4.8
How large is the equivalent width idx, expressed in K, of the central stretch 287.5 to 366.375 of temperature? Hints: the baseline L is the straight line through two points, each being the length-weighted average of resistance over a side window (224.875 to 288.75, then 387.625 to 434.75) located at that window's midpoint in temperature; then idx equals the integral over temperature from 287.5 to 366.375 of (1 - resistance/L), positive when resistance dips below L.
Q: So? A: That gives 5.6 K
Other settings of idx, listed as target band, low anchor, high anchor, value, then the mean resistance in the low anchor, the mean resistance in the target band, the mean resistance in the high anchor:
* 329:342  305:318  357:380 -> 2.1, 41.6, 32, 33.5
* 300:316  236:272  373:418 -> -1.3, 42.5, 42.8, 34.9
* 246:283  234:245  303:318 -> -3.3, 40.4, 44.6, 41.8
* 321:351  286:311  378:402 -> 5.5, 44.5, 33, 34.3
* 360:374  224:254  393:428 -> 1.5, 41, 33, 35.5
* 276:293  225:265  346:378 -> -3.6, 41.7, 47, 32.9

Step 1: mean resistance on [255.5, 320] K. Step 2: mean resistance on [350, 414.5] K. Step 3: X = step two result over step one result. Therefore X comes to 0.8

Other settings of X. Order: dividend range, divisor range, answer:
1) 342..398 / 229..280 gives 0.77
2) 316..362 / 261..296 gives 0.72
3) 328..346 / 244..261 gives 0.76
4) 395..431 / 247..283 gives 0.80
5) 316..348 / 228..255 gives 0.83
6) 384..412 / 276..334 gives 0.82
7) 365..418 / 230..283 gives 0.80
